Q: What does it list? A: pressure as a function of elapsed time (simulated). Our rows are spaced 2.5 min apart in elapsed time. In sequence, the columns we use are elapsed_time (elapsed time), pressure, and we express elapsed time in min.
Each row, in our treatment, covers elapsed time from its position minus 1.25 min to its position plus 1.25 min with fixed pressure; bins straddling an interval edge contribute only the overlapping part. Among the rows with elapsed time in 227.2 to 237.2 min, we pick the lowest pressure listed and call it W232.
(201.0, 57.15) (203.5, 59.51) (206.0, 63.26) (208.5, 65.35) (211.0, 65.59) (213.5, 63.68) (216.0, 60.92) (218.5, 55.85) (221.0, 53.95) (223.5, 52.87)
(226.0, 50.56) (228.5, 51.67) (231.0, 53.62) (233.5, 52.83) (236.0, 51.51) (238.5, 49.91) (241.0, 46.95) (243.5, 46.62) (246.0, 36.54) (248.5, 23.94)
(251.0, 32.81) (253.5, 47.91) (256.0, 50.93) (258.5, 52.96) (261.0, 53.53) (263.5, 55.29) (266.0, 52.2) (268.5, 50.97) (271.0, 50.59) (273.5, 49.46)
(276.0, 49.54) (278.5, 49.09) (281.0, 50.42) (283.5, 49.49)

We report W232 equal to 51.51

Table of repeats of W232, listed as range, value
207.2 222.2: 53.95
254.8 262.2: 50.93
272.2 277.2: 49.46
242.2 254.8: 23.94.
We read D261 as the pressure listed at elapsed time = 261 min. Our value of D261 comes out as 53.53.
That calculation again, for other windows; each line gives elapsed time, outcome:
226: 50.56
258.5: 52.96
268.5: 50.97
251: 32.81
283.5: 49.49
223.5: 52.87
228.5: 51.67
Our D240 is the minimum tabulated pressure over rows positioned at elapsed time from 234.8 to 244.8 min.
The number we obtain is 46.62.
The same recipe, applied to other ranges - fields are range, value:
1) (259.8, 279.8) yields 49.09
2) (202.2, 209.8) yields 59.51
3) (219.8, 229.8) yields 50.56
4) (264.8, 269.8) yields 50.97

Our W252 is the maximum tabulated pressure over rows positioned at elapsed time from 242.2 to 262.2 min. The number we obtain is 53.53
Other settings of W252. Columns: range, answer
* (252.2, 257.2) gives 50.93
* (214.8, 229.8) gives 60.92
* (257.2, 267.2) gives 55.29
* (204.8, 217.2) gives 65.59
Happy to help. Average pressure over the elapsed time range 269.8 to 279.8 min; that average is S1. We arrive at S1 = 49.7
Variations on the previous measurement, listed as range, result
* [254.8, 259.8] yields 52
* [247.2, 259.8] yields 41.7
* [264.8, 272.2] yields 51.3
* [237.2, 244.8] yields 47.8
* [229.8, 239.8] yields 51.9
